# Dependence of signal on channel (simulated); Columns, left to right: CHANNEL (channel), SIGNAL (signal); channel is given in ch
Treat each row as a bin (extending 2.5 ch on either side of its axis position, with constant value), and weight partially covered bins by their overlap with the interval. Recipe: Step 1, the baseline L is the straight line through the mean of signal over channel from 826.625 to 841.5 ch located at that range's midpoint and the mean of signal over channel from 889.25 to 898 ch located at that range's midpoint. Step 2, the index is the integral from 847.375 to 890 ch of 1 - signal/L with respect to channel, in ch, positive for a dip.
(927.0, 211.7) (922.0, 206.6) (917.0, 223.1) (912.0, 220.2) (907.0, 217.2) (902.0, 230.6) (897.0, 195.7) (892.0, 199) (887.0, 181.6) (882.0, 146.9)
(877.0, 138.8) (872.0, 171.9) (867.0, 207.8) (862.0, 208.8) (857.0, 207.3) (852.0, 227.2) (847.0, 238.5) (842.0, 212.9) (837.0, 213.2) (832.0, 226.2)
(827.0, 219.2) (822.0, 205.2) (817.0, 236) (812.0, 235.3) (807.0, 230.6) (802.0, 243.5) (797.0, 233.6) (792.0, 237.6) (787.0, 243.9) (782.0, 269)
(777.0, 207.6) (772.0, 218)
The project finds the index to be 3.6 ch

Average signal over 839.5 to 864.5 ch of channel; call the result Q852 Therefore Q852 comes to 219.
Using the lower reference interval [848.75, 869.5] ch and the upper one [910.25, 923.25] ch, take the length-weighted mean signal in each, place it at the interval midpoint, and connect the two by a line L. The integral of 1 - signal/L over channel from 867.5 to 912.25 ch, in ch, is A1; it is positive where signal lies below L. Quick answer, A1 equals 5.68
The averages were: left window 214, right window 217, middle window 188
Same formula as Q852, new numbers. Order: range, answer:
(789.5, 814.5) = 236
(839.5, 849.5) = 226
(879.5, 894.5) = 176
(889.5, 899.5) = 197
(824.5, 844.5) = 218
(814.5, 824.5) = 221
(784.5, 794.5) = 241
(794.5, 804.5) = 239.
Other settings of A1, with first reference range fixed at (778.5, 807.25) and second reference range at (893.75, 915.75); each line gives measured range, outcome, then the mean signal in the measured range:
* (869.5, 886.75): 5.1 ch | 156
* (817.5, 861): 2.3 ch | 219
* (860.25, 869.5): 0.7 ch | 208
